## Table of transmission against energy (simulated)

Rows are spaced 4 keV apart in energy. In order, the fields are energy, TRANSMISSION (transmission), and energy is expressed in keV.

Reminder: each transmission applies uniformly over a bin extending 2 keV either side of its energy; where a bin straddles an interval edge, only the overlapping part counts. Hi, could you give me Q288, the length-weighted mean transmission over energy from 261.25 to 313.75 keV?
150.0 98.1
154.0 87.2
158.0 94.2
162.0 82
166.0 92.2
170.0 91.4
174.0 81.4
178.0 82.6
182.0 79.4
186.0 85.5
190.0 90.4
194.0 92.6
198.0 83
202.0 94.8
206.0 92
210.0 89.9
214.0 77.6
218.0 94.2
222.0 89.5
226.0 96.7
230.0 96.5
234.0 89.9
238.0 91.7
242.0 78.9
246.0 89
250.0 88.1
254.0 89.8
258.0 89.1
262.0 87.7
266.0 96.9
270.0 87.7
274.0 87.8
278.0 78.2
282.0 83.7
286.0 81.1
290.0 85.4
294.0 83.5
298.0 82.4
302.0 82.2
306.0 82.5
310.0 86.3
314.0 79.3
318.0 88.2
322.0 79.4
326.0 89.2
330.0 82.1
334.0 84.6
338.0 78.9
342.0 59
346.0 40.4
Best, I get 84.8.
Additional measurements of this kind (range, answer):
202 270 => 89.9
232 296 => 86.8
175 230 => 88.5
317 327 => 85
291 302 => 83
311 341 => 82.4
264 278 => 89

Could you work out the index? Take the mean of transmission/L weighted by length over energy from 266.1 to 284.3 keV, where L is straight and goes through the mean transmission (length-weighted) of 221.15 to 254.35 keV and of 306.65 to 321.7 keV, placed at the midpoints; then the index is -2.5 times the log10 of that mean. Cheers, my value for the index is 0.02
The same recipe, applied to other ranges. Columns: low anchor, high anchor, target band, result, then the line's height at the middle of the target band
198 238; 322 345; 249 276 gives -0.05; 85.6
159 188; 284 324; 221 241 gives -0.10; 84.3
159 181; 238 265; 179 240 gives -0.03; 86.9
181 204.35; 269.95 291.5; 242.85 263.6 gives -0.04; 85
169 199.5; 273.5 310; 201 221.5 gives -0.06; 85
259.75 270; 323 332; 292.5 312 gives 0.05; 87.5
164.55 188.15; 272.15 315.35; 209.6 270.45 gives -0.07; 84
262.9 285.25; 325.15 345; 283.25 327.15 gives -0.03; 81.3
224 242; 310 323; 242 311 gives 0.02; 87.4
